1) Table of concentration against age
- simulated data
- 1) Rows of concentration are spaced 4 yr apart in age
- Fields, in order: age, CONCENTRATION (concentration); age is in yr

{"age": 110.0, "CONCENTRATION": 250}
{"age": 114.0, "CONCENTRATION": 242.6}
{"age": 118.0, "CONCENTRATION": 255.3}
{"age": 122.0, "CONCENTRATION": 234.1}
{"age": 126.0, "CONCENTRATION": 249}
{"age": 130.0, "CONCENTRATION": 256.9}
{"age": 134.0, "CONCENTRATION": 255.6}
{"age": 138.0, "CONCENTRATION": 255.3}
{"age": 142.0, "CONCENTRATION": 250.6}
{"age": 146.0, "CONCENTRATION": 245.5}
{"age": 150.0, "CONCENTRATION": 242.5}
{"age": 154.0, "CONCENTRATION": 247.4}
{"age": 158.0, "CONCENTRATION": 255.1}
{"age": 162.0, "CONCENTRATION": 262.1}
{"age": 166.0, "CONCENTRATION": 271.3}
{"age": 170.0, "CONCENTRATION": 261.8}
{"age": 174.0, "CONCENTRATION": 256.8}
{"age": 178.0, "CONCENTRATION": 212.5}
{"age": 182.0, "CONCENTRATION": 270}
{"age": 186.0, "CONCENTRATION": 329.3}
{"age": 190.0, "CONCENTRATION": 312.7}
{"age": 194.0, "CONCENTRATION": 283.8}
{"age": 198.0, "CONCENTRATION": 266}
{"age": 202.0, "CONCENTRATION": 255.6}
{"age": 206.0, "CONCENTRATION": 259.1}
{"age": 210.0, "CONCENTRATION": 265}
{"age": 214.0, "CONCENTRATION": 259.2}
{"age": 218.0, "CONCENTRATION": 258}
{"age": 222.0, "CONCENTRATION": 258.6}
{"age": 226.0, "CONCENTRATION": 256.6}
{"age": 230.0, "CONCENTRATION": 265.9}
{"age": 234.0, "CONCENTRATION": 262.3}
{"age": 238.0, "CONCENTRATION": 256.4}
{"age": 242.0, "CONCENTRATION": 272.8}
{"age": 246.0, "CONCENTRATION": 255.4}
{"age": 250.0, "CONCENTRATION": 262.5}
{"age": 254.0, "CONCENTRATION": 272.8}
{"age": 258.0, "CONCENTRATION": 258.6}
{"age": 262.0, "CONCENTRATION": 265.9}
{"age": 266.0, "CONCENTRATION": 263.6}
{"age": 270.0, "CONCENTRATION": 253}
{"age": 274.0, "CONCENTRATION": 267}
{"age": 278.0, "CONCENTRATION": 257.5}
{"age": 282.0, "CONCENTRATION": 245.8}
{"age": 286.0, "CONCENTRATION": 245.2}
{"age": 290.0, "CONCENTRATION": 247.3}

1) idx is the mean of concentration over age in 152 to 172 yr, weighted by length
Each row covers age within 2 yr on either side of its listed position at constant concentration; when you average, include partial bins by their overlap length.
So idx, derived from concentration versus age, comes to 260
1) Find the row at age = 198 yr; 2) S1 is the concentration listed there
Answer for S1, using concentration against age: 266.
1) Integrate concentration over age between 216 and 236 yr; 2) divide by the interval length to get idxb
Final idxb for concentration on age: 260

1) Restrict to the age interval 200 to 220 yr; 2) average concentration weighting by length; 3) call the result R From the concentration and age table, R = 259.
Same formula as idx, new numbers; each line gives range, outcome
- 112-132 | 248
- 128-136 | 256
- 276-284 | 252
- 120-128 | 242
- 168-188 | 266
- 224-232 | 261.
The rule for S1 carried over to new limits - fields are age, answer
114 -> 242.6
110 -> 250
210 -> 265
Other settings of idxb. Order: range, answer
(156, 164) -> 259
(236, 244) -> 265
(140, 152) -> 246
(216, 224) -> 258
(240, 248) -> 264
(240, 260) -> 264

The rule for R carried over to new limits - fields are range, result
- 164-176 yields 263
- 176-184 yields 241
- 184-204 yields 289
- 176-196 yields 282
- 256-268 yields 263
